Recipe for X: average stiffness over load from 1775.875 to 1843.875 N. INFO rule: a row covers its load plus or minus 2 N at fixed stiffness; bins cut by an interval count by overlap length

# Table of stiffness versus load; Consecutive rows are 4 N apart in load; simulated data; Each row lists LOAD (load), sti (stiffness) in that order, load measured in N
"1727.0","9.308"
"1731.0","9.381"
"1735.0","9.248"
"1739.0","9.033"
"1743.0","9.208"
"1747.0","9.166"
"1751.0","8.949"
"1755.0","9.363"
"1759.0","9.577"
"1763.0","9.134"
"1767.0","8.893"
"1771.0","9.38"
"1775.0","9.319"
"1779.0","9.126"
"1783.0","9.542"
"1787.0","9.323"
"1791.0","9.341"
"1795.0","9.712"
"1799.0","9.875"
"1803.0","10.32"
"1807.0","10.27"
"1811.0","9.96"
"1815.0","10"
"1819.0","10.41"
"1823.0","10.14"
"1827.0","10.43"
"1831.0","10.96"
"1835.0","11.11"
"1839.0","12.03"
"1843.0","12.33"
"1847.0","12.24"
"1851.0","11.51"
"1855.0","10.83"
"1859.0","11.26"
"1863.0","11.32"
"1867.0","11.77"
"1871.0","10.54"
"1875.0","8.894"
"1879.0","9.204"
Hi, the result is 10.2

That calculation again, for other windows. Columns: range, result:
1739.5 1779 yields 9.21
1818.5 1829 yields 10.3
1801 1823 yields 10.2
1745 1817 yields 9.51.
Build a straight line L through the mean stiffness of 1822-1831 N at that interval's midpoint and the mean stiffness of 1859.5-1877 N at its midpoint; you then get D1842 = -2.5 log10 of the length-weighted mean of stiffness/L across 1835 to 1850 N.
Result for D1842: -0.14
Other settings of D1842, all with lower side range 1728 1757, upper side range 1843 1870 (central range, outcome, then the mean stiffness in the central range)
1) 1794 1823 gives 0.05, 10.1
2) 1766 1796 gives 0.07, 9.33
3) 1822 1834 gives 0.03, 10.6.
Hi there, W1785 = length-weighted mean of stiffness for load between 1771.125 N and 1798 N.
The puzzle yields 9.41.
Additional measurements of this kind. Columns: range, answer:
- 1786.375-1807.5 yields 9.81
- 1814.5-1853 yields 11.2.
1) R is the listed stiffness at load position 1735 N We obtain 9.248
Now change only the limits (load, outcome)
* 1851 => 11.51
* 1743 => 9.208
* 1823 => 10.14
